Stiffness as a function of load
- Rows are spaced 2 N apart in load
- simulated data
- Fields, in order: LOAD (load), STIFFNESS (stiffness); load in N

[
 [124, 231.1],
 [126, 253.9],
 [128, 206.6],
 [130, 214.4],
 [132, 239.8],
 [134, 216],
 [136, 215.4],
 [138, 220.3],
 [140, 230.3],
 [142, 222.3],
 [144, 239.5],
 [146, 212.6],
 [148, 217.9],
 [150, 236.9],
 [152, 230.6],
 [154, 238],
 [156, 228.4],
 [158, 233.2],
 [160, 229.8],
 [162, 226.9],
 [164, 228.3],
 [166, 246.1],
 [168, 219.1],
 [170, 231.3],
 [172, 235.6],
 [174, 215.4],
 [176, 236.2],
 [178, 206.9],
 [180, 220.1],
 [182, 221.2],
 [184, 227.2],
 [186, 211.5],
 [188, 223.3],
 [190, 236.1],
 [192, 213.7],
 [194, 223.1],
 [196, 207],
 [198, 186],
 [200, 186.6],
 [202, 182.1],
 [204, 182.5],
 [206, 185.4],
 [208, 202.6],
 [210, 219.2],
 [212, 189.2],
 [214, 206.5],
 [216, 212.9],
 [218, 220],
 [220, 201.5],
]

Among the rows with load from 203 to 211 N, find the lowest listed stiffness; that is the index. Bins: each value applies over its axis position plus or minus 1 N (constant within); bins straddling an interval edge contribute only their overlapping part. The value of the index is 182.5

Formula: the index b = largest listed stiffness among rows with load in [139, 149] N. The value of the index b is 239.5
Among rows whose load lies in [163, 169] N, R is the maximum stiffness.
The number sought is 246.1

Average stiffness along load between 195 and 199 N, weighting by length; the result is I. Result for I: 196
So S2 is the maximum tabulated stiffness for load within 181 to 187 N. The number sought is 227.2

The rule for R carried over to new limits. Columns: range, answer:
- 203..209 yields 202.6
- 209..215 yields 219.2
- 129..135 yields 239.8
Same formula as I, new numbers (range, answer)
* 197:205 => 184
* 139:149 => 225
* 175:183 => 221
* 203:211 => 197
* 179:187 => 220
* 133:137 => 216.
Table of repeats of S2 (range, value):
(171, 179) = 236.2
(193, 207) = 223.1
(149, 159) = 238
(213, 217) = 212.9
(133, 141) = 230.3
